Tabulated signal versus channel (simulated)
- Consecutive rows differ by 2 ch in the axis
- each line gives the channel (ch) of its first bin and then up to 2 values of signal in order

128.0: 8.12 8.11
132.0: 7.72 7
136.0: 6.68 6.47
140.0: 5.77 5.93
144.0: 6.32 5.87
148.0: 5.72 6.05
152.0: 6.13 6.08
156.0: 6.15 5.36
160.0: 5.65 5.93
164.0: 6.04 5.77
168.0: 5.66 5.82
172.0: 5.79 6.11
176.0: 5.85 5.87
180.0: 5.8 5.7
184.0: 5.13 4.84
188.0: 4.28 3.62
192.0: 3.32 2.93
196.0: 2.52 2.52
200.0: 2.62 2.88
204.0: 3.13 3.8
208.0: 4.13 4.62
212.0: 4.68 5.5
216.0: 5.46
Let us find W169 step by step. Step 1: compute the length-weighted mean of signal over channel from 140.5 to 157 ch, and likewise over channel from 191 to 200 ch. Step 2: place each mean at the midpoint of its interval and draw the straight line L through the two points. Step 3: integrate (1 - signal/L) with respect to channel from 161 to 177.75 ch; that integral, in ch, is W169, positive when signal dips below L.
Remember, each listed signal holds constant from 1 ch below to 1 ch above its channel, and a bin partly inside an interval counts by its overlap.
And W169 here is -4.7 ch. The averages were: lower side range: 6.02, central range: 5.87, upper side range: 2.8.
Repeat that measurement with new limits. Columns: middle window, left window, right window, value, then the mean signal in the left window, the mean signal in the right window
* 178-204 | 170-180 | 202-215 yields 6.4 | 5.89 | 4.2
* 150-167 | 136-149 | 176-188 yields -0.3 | 6.06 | 5.4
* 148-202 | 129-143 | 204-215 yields 5.6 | 6.81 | 4.42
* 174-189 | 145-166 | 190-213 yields -3.1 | 5.89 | 3.39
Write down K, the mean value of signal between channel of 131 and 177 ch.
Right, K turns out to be 6.08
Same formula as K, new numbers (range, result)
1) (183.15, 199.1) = 3.62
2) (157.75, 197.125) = 5.09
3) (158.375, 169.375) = 5.78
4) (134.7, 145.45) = 6.24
